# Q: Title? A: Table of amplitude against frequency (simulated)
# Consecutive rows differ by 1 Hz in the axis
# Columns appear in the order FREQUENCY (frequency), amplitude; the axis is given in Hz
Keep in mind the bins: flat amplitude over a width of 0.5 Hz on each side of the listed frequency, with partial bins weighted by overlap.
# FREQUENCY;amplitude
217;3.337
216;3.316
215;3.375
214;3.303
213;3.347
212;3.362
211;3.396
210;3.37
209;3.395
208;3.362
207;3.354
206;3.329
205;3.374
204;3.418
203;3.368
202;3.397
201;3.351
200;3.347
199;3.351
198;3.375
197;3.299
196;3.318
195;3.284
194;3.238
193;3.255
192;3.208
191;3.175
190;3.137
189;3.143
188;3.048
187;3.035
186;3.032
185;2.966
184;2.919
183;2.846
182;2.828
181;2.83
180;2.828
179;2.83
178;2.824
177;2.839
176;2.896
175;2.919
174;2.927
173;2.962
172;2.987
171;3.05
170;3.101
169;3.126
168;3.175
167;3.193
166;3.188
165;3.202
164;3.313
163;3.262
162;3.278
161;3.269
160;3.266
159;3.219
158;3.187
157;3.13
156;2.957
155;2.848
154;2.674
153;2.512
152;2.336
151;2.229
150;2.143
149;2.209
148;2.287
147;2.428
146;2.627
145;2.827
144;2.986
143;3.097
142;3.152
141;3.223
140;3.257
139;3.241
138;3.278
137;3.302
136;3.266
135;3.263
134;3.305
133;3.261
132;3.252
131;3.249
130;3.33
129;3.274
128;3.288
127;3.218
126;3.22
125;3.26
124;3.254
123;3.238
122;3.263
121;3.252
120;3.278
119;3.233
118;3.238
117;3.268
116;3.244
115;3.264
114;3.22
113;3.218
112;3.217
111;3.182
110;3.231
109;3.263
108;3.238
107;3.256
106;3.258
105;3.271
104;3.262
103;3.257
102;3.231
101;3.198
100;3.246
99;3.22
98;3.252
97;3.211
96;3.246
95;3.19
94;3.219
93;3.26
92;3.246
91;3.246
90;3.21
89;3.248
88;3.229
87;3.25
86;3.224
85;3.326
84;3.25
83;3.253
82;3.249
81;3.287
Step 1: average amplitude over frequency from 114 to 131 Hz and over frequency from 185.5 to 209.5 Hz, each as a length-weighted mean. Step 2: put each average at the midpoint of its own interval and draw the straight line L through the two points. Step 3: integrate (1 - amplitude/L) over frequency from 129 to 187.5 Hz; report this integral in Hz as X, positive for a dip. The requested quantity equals 5.0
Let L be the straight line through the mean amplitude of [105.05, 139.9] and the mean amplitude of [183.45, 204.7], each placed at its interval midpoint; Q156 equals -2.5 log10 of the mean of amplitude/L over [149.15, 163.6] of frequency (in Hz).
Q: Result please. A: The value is 0.13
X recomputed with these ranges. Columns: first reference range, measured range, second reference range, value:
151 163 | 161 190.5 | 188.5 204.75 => 0.8 Hz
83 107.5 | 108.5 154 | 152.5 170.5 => 1.5 Hz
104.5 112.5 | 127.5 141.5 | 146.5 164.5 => -1.3 Hz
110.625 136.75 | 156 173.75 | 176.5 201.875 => 0.0 Hz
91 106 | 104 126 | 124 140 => 0.0 Hz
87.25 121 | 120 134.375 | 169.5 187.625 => -0.6 Hz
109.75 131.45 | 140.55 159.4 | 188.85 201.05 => 3.0 Hz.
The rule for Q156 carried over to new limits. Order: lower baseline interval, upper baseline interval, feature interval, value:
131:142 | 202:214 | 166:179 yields 0.11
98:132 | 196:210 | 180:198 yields 0.08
